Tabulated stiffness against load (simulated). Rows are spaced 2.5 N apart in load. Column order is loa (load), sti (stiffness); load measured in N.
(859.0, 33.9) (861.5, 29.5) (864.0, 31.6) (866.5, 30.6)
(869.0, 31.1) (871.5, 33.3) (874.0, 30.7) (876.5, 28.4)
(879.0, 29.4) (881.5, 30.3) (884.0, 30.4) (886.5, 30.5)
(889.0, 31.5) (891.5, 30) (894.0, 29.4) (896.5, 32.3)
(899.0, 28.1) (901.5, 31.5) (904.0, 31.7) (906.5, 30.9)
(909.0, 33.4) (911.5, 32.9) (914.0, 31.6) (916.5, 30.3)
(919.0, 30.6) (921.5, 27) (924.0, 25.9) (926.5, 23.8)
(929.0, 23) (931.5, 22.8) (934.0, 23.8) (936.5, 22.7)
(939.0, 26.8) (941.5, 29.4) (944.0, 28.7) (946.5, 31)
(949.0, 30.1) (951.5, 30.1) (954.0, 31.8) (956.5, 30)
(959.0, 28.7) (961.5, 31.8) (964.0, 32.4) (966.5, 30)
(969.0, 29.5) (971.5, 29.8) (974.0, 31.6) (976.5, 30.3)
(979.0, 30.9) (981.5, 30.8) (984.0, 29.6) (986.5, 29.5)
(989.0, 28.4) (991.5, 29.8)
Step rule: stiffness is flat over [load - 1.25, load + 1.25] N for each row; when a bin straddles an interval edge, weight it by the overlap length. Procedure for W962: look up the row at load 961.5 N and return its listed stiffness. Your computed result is 31.8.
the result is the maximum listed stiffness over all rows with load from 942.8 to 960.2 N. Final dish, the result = 31.8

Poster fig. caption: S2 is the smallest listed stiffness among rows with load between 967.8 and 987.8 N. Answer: 29.5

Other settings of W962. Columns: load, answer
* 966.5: 30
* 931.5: 22.8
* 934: 23.8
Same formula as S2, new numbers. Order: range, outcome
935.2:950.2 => 22.7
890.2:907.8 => 28.1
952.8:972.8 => 28.7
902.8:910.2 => 30.9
